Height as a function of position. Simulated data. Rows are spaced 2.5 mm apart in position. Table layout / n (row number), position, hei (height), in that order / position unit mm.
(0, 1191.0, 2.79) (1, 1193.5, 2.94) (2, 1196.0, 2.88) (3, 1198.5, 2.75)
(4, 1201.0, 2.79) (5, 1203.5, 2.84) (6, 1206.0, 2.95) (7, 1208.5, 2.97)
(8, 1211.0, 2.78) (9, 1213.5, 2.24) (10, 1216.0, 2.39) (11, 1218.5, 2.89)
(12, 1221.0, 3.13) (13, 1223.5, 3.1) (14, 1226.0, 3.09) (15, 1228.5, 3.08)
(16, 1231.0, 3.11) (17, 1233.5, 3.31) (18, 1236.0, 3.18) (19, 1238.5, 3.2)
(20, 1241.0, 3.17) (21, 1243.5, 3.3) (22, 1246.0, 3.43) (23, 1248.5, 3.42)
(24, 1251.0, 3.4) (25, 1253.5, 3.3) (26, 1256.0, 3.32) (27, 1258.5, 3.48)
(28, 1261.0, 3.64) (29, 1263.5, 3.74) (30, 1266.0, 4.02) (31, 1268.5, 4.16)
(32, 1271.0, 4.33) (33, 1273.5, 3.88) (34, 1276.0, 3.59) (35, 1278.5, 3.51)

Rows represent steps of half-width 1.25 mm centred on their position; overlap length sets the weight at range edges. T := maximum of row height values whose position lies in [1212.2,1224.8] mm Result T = 3.13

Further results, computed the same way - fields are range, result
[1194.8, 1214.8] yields 2.97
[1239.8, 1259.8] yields 3.48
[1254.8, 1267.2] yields 4.02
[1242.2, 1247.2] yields 3.43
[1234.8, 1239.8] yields 3.2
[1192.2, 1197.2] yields 2.94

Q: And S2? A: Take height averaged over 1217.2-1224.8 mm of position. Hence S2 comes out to 3.04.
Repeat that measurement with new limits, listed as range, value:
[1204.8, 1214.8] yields 2.73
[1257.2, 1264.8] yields 3.62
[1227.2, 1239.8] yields 3.18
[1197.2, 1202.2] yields 2.77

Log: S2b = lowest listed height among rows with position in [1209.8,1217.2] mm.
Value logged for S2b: 2.24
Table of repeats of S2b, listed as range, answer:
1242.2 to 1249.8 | 3.3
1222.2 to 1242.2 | 3.08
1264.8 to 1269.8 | 4.02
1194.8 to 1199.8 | 2.75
